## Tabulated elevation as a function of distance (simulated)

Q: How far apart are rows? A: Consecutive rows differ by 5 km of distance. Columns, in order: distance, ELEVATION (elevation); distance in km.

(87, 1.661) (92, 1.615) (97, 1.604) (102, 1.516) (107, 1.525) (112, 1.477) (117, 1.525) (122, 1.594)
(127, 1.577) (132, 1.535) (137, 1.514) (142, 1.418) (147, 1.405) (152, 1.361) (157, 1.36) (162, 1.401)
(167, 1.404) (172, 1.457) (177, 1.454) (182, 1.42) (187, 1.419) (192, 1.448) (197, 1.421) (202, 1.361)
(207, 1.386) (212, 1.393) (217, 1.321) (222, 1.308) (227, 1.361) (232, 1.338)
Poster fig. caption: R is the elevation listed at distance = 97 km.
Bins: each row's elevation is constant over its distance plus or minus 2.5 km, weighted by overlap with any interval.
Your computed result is 1.604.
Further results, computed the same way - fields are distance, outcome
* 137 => 1.514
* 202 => 1.361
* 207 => 1.386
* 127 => 1.577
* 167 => 1.404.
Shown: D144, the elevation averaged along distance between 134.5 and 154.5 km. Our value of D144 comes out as 1.42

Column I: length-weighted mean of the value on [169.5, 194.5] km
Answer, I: 1.44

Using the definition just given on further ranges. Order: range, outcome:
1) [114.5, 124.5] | 1.56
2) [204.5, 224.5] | 1.35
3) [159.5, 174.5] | 1.42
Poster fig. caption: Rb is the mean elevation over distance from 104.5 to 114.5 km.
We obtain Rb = 1.5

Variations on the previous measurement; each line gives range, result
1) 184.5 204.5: 1.41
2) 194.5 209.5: 1.39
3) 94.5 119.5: 1.53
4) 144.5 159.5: 1.38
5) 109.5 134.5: 1.54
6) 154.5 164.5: 1.38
